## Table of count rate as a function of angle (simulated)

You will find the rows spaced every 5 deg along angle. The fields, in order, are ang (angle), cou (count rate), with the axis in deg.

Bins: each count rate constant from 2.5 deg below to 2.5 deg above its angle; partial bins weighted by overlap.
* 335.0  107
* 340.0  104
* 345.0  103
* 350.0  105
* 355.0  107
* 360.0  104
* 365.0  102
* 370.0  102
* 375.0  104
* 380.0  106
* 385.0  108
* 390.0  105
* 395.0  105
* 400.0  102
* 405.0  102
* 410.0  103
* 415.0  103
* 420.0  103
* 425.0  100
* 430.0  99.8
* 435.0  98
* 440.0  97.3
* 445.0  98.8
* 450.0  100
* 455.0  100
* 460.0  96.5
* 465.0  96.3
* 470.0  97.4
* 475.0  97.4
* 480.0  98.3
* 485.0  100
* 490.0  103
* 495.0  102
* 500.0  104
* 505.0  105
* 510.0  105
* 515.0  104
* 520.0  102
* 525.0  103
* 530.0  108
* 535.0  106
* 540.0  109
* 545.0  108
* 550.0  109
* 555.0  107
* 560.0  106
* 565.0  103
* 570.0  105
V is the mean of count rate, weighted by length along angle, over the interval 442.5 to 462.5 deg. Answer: 98.8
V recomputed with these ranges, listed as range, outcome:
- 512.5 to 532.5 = 104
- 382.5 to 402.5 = 105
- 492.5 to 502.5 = 103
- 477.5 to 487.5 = 99.2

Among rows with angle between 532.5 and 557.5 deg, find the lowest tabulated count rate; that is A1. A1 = 106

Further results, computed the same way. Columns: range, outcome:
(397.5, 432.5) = 99.8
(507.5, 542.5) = 102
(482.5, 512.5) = 100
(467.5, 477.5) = 97.4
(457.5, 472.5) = 96.3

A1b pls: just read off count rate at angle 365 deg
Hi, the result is 102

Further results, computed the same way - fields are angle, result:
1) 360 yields 104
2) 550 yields 109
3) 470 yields 97.4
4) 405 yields 102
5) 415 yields 103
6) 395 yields 105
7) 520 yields 102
